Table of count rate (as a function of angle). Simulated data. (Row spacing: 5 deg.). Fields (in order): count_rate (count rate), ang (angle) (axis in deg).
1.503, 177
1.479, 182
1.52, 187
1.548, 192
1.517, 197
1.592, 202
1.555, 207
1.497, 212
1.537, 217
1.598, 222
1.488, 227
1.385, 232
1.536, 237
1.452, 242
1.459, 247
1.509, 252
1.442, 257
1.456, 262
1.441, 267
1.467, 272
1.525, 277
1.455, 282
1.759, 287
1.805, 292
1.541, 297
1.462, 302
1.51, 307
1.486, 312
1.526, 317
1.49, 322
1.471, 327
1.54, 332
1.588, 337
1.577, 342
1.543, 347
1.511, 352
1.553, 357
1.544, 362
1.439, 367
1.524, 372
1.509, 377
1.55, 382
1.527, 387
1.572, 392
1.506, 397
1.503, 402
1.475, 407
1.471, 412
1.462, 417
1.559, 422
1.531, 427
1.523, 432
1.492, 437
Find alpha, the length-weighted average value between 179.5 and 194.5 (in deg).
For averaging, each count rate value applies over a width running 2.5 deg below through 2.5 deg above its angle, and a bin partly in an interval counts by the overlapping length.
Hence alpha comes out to 1.52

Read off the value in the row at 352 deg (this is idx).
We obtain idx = 1.511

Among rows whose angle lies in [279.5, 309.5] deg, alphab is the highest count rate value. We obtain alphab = 1.805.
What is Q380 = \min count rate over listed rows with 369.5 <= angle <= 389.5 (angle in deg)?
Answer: 1.509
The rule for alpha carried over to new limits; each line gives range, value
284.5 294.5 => 1.78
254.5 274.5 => 1.45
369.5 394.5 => 1.54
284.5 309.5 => 1.62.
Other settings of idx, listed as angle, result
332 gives 1.54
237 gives 1.536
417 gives 1.462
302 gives 1.462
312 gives 1.486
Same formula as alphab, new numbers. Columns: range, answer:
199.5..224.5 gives 1.598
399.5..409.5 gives 1.503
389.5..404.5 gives 1.572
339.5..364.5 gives 1.577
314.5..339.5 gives 1.588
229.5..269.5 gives 1.536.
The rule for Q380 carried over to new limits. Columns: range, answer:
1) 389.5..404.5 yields 1.503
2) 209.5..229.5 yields 1.488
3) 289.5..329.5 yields 1.462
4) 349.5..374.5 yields 1.439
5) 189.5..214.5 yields 1.497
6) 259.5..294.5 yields 1.441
